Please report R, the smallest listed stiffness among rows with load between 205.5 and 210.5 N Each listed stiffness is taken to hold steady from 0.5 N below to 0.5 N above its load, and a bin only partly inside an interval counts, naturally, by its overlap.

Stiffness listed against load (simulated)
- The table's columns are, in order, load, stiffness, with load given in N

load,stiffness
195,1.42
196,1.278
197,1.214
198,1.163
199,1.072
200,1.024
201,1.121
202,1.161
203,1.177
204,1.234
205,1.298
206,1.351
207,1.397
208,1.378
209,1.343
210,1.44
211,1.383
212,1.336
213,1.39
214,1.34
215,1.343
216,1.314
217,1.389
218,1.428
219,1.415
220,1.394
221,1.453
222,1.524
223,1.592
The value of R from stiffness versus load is 1.343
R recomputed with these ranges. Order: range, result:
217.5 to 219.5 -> 1.415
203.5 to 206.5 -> 1.234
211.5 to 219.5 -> 1.314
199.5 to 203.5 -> 1.024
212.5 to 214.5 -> 1.34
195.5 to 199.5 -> 1.072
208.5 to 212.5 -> 1.336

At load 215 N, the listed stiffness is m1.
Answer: 1.343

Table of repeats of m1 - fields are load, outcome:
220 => 1.394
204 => 1.234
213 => 1.39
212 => 1.336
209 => 1.343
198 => 1.163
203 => 1.177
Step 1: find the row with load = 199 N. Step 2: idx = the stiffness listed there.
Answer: 1.072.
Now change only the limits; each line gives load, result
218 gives 1.428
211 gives 1.383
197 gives 1.214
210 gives 1.44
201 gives 1.121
